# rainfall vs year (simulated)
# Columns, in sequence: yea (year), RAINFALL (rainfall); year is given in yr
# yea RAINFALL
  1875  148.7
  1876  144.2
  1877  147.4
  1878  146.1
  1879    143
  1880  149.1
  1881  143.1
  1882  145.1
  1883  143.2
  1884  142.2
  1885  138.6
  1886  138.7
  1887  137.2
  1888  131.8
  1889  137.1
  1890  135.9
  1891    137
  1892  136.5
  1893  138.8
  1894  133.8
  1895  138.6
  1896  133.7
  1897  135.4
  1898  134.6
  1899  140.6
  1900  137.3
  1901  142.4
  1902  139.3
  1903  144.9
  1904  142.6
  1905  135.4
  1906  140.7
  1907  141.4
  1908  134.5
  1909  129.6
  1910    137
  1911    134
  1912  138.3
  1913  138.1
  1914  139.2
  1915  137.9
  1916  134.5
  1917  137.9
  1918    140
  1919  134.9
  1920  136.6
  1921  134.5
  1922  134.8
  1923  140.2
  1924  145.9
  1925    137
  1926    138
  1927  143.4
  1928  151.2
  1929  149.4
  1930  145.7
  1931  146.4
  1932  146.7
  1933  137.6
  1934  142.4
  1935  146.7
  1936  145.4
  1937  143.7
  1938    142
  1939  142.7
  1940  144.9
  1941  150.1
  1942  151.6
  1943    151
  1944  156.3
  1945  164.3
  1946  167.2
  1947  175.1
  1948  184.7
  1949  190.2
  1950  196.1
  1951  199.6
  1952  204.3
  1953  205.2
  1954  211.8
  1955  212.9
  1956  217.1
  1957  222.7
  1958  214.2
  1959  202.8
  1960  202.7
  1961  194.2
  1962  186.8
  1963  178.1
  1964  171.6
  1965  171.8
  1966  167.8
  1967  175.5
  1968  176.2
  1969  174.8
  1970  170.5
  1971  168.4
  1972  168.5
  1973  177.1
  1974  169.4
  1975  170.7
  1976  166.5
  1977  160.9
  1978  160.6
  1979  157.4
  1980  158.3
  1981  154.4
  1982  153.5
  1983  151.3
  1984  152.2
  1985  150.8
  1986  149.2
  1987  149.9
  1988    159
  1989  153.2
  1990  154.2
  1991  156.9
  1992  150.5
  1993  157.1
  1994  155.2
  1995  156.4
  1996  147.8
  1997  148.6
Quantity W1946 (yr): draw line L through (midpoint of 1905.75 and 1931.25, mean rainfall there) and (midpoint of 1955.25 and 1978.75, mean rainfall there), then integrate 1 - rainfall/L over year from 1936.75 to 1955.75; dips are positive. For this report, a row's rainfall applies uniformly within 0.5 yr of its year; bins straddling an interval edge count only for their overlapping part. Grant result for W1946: -1.21 yr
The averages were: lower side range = 139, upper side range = 181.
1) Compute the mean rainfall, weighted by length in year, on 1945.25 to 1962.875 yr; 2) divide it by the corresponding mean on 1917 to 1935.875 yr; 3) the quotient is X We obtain 1.4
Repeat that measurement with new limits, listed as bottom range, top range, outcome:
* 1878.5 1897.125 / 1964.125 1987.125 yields 1.18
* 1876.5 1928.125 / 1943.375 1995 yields 1.25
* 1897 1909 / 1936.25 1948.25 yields 1.12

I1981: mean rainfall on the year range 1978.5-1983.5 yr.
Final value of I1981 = 155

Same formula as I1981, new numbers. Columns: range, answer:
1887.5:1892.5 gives 136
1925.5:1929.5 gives 146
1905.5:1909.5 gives 137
